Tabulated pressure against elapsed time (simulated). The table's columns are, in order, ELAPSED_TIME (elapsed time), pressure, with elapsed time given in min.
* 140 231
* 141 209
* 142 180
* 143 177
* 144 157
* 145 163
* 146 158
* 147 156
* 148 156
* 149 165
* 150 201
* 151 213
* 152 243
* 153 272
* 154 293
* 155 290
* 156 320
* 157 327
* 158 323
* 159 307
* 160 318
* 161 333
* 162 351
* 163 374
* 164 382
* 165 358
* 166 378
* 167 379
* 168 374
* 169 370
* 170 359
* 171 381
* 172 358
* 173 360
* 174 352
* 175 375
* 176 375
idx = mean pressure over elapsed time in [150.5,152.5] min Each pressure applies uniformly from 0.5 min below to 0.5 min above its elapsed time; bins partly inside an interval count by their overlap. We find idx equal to 228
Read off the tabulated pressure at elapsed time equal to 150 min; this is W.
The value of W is 201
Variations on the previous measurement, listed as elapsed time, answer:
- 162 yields 351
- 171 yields 381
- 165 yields 358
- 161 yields 333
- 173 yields 360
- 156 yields 320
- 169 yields 370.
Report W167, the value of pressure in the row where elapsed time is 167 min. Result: 379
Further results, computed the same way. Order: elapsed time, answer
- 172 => 358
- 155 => 290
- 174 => 352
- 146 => 158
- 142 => 180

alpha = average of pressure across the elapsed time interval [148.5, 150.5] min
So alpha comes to 183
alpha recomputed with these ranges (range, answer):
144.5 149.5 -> 160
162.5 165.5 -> 371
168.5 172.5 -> 367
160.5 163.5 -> 353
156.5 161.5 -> 322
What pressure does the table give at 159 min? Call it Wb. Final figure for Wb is 307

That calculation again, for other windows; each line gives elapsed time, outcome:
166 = 378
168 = 374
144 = 157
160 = 318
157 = 327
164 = 382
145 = 163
